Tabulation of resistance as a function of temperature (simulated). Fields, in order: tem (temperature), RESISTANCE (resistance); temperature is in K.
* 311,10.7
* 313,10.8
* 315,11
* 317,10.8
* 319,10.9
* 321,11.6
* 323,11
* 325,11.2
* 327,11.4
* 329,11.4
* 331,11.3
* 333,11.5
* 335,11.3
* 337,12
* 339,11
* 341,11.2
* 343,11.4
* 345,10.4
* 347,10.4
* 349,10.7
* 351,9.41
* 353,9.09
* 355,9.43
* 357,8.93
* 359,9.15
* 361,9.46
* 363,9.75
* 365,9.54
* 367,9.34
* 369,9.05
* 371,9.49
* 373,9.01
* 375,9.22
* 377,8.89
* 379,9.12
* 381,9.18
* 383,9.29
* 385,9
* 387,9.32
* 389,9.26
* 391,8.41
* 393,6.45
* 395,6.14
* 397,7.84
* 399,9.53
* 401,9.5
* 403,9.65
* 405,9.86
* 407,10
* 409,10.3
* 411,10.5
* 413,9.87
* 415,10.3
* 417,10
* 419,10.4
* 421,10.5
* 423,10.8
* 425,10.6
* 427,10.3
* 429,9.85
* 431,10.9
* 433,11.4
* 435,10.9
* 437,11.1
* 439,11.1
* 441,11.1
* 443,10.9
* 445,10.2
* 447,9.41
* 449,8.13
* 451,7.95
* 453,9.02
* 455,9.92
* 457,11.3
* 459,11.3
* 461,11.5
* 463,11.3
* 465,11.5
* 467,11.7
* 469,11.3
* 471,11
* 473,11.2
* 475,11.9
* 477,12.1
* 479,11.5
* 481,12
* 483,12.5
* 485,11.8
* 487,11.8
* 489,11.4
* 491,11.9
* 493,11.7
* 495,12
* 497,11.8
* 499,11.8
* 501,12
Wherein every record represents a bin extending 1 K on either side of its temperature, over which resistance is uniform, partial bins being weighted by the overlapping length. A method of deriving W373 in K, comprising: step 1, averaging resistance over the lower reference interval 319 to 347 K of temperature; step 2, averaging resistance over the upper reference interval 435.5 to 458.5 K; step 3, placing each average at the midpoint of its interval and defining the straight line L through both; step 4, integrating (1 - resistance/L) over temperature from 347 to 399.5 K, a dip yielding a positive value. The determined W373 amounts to 8.8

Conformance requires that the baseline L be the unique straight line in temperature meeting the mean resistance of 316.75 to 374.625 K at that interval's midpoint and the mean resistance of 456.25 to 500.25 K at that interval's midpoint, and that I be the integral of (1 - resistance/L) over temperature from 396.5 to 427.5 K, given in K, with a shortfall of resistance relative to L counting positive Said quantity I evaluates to 2.8 K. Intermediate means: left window 10.4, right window 11.7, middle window 10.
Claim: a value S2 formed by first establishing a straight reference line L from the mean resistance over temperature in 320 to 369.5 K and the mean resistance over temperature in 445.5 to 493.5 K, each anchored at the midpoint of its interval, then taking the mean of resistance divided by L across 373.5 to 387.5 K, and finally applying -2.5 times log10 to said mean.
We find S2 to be 0.16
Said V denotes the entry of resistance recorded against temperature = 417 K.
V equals 10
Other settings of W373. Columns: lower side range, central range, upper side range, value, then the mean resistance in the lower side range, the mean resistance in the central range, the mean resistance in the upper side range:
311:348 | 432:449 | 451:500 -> 1.1 K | 11.1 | 10.6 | 11.4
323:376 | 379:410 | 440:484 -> 4.6 K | 10.2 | 8.92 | 10.9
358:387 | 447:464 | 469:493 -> 1.7 K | 9.25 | 10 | 11.7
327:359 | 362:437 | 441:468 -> 6.4 K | 10.6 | 9.57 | 10.3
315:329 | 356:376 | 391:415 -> 1.5 K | 11.2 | 9.29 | 9.08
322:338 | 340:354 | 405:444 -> 1.1 K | 11.4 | 10.4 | 10.6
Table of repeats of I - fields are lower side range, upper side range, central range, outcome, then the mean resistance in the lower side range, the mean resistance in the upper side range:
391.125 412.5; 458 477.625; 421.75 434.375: -0.9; 8.97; 11.5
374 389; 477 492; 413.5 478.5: 1.1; 9.15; 11.9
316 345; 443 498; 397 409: 1.7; 11.3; 11.1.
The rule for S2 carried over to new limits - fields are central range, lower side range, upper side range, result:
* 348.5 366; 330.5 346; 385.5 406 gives 0.10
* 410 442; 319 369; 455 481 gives 0.05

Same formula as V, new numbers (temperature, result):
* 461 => 11.5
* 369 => 9.05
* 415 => 10.3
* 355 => 9.43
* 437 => 11.1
